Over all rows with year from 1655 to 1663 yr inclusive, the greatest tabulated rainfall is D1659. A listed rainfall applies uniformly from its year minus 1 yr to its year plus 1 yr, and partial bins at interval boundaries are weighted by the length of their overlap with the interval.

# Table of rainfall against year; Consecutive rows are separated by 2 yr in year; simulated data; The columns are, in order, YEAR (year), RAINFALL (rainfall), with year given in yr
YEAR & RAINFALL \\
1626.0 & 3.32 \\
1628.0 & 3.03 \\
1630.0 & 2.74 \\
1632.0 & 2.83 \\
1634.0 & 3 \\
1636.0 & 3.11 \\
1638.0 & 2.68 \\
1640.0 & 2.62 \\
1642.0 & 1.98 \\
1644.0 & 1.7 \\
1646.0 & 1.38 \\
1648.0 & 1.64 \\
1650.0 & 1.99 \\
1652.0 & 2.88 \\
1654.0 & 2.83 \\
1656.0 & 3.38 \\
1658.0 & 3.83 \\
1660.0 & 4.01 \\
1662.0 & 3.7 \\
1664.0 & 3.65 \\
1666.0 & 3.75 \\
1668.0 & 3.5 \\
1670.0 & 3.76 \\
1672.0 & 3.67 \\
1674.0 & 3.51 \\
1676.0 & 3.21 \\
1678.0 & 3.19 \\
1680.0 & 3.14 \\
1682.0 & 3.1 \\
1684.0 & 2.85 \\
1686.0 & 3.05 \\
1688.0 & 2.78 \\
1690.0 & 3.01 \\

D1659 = 4.01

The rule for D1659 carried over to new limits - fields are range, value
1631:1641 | 3.11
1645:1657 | 3.38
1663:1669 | 3.75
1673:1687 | 3.51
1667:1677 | 3.76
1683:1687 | 3.05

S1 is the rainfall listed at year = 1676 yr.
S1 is 3.21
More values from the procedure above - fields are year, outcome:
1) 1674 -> 3.51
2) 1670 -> 3.76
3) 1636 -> 3.11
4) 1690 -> 3.01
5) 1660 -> 4.01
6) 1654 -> 2.83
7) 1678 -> 3.19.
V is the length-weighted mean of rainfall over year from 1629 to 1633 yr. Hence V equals 2.79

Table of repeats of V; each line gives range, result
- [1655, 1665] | 3.71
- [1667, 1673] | 3.64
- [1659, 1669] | 3.72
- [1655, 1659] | 3.6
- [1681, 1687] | 3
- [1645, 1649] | 1.51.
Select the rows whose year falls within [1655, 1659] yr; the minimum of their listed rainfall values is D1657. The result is 3.38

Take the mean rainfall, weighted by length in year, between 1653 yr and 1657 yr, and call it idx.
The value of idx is 3.1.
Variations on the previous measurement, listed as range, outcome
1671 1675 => 3.59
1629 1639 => 2.87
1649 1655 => 2.57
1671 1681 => 3.34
